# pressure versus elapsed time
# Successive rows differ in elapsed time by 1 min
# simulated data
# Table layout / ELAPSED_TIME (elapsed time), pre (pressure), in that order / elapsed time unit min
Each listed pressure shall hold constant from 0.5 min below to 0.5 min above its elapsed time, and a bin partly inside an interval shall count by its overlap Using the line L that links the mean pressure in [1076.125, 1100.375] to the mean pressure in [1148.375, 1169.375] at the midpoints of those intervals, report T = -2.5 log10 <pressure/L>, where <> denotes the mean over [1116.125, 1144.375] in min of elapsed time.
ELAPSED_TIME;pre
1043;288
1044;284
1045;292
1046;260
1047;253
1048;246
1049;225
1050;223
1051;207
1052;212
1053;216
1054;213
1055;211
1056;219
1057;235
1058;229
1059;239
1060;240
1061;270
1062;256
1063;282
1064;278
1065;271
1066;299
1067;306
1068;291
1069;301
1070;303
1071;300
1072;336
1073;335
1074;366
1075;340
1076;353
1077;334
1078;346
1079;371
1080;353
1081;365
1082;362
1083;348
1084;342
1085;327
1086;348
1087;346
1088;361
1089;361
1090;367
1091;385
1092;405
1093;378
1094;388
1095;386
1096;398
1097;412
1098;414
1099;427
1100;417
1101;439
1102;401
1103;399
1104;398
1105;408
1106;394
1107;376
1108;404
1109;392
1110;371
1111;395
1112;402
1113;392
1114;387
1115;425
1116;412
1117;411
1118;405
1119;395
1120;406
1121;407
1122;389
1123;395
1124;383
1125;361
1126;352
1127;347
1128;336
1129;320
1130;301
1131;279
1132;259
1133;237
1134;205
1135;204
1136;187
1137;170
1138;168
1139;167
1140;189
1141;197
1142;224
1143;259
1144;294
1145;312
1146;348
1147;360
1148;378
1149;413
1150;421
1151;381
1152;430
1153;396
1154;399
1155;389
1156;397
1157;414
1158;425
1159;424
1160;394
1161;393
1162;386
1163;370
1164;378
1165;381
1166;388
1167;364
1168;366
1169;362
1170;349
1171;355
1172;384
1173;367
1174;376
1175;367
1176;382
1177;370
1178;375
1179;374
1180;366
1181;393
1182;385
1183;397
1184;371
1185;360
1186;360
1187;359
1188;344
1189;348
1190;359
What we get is 0.28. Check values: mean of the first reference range 372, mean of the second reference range 394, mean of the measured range 296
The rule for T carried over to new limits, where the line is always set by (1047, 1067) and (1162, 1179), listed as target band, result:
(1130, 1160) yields 0.12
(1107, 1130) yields -0.23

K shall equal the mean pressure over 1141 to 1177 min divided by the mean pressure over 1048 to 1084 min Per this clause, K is 1.3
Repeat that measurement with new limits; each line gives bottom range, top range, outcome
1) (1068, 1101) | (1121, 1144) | 0.75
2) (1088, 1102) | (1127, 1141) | 0.59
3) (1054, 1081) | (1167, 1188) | 1.26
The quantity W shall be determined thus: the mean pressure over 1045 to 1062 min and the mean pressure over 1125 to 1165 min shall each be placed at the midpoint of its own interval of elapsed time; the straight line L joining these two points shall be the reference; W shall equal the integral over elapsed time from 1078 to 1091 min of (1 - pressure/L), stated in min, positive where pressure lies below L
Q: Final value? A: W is -4.52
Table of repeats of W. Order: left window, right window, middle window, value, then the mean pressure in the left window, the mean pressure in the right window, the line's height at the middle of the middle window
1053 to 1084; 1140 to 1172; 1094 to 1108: -3.6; 298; 364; 322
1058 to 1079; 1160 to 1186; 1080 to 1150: -3.4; 302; 374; 334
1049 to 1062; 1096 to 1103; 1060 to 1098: -1.5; 227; 416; 328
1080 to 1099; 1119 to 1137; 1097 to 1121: -4.2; 373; 314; 343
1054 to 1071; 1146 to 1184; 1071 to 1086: -3.4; 264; 384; 283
